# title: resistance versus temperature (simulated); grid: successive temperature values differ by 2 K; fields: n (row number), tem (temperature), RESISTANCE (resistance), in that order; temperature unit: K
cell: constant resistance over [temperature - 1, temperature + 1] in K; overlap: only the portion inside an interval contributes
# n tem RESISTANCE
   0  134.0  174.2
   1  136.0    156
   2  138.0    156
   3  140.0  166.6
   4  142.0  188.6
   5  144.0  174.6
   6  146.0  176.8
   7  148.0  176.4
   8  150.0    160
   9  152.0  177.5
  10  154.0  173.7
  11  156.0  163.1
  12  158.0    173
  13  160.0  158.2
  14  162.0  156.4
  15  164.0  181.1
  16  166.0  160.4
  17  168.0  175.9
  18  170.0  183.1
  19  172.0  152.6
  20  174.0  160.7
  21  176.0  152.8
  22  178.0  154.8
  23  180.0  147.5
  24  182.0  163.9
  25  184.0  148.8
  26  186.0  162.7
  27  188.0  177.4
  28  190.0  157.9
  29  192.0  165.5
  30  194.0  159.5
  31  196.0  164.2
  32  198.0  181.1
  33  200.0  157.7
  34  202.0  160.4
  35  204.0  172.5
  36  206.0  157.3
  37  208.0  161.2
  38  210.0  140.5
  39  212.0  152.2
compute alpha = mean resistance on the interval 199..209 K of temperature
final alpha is 162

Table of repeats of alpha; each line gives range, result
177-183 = 155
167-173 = 171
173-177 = 157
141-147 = 180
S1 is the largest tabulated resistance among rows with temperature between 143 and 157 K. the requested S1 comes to 177.5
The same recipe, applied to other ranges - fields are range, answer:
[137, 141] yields 166.6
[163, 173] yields 183.1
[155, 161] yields 173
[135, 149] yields 188.6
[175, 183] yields 163.9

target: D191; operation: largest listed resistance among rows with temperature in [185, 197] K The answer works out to 177.4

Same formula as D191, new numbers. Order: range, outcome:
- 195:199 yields 181.1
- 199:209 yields 172.5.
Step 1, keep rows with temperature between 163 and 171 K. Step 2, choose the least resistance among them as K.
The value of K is 160.4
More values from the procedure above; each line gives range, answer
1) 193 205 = 157.7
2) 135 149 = 156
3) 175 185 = 147.5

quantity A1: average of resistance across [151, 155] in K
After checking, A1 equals 176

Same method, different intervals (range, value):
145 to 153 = 173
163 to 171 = 175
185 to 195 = 165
